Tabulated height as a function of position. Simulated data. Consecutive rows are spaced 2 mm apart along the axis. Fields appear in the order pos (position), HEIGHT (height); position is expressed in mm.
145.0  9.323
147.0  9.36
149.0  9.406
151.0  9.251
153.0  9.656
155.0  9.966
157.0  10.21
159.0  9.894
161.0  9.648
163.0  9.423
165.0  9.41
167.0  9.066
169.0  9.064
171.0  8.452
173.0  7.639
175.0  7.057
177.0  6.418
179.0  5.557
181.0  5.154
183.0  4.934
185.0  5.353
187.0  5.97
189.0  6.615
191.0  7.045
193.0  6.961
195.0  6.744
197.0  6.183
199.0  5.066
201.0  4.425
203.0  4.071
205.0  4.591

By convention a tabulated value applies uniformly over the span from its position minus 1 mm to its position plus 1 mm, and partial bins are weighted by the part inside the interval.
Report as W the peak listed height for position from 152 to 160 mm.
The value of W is 10.21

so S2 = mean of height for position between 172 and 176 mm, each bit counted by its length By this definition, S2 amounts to 7.35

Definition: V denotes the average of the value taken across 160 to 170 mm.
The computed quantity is 9.32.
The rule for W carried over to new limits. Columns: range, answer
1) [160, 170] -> 9.648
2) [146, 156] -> 9.966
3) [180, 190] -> 6.615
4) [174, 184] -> 7.057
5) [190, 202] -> 7.045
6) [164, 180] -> 9.41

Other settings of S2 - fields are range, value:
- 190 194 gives 7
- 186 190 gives 6.29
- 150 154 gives 9.45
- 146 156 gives 9.53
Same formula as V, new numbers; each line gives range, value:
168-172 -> 8.76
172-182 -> 6.37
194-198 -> 6.46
